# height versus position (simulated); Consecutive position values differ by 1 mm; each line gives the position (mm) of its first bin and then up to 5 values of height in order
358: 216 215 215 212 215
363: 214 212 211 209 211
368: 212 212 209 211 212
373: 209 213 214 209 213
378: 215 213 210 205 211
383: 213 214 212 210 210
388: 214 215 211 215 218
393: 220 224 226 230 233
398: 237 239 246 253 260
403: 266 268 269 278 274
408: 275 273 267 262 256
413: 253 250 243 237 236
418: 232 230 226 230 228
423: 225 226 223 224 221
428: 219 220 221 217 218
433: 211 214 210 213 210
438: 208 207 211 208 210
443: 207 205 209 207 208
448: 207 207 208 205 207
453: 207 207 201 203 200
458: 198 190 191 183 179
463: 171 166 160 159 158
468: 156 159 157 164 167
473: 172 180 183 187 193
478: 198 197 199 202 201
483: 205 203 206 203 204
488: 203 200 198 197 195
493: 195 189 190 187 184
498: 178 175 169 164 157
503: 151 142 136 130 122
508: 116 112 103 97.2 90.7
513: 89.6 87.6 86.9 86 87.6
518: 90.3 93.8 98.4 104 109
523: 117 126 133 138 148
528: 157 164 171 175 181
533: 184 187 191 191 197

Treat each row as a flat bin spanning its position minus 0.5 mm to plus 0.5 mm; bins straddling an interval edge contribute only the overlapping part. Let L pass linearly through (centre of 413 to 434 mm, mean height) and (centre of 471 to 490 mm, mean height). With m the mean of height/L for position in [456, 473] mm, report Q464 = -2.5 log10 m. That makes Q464 0.17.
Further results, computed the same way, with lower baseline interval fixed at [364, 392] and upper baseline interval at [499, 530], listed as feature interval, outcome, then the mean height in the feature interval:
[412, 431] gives -0.250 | 231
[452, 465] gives -0.198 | 191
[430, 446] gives -0.219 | 211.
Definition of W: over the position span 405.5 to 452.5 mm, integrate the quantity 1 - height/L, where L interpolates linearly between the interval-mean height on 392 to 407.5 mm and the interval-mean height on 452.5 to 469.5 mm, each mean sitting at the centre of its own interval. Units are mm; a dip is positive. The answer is -2.2 mm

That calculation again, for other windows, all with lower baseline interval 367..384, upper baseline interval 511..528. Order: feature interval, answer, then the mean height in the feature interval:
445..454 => -2.83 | 207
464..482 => -4.67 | 176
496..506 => -3.42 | 161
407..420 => -4.75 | 251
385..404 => -3.15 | 230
